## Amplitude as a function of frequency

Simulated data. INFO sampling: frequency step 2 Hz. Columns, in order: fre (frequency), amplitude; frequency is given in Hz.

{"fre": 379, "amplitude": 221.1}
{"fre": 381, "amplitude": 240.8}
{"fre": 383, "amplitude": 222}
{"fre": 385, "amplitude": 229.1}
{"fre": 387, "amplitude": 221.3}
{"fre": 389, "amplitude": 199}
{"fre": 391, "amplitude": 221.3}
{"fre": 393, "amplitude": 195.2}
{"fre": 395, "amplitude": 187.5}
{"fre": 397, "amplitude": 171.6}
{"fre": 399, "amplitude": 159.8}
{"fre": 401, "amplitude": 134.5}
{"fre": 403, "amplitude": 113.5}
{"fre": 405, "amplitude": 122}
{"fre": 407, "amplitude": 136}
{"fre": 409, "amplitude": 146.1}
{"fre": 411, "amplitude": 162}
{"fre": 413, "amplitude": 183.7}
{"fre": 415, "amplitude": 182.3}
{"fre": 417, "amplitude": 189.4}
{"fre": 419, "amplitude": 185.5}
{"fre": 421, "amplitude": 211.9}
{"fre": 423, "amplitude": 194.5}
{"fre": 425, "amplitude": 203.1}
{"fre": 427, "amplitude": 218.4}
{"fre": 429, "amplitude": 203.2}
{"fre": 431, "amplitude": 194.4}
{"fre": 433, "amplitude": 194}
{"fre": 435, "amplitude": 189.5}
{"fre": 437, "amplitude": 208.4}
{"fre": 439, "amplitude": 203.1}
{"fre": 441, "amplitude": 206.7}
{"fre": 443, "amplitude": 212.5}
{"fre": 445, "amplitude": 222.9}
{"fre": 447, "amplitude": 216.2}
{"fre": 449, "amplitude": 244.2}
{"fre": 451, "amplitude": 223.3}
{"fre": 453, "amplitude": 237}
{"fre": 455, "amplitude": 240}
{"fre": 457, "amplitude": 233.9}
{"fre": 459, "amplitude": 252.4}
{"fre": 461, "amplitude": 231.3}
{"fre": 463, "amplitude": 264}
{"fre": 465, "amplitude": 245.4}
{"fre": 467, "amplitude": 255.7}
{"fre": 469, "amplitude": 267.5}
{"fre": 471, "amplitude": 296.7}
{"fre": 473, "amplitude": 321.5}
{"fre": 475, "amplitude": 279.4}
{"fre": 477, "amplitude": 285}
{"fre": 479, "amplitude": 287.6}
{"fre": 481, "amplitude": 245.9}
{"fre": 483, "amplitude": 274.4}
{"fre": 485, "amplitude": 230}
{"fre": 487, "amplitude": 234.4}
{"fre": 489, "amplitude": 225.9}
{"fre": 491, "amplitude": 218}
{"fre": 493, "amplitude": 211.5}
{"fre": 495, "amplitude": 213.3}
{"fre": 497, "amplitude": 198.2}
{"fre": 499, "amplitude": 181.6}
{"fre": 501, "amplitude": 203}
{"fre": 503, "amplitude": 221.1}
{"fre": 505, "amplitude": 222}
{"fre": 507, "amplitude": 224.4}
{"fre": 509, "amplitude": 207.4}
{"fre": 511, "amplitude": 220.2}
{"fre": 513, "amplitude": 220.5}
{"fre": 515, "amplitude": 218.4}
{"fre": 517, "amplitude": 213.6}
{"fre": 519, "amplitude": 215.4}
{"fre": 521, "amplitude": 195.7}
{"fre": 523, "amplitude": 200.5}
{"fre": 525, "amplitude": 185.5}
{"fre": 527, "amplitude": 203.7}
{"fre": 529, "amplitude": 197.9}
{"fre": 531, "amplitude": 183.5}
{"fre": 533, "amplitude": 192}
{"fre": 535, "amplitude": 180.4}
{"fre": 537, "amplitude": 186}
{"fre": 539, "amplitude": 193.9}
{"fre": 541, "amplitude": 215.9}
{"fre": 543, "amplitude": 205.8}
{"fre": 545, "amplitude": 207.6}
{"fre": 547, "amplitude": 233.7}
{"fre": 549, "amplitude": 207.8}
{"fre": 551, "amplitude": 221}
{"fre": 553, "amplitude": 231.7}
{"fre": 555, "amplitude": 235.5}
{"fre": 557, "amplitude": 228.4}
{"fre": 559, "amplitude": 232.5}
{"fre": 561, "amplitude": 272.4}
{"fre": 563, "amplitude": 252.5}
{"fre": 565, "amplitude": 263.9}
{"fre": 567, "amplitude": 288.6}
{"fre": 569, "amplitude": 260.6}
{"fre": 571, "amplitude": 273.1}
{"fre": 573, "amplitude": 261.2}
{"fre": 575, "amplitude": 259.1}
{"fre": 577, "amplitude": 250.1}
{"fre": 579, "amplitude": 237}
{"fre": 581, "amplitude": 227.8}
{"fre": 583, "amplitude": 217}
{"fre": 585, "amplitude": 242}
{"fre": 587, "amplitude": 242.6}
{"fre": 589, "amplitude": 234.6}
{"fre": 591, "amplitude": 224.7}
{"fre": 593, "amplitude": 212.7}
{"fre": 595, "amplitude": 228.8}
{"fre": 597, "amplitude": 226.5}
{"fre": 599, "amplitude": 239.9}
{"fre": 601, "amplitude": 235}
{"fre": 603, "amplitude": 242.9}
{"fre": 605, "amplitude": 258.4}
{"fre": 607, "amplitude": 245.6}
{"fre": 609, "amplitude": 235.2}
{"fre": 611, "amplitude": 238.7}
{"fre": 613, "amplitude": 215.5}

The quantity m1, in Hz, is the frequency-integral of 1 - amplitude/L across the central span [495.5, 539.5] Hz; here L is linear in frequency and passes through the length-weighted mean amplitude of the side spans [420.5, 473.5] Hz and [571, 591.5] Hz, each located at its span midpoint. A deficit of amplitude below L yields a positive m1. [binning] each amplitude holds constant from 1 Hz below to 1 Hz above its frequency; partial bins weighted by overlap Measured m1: 6.0 Hz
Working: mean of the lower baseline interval 229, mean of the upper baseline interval 242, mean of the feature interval 203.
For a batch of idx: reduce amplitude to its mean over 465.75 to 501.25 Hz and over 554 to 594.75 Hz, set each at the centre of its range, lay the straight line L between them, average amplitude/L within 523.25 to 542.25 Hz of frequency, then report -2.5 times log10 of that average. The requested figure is 0.261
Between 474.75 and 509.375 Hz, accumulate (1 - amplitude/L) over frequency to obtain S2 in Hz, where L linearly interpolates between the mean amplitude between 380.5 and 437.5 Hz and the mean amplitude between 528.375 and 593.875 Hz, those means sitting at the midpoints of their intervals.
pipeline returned -3.5 Hz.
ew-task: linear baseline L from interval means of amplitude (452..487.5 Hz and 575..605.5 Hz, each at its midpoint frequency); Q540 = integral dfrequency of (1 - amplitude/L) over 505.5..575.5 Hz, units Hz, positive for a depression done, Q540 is 6.5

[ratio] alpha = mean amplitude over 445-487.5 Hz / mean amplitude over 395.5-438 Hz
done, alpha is 1.44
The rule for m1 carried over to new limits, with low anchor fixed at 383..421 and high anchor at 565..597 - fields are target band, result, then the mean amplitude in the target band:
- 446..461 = -3.0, 235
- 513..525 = 0.7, 208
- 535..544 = 1.2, 198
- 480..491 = -1.7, 240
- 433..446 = -1.0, 206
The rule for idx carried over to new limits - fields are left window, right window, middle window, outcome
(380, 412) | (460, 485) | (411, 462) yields 0.083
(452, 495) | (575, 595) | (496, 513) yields 0.177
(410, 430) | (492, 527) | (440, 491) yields -0.230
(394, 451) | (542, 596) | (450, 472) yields -0.240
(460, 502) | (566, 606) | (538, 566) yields 0.071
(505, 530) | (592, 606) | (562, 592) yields -0.097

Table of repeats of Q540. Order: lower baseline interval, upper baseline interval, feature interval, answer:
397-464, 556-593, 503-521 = 0.7 Hz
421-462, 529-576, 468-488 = -4.7 Hz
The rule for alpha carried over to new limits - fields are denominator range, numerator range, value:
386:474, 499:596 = 1.08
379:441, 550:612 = 1.29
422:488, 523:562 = 0.89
